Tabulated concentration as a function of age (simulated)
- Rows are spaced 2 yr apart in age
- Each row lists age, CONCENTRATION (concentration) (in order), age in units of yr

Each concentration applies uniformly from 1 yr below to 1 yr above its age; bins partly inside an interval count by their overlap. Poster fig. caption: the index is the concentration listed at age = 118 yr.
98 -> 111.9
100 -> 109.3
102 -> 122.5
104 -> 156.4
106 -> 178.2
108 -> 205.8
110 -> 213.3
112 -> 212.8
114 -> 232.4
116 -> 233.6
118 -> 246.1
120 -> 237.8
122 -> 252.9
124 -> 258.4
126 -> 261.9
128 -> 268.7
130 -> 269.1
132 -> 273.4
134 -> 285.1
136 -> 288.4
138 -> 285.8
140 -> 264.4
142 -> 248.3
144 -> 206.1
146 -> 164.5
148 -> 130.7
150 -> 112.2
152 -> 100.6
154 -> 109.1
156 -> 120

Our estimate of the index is 246.1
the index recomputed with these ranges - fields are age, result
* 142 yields 248.3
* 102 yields 122.5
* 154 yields 109.1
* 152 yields 100.6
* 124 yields 258.4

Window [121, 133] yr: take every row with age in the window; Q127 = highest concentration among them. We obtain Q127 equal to 273.4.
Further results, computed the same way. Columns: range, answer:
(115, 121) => 246.1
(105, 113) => 213.3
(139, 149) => 264.4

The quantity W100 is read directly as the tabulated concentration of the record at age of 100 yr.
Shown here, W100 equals 109.3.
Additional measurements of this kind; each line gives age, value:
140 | 264.4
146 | 164.5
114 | 232.4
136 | 288.4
